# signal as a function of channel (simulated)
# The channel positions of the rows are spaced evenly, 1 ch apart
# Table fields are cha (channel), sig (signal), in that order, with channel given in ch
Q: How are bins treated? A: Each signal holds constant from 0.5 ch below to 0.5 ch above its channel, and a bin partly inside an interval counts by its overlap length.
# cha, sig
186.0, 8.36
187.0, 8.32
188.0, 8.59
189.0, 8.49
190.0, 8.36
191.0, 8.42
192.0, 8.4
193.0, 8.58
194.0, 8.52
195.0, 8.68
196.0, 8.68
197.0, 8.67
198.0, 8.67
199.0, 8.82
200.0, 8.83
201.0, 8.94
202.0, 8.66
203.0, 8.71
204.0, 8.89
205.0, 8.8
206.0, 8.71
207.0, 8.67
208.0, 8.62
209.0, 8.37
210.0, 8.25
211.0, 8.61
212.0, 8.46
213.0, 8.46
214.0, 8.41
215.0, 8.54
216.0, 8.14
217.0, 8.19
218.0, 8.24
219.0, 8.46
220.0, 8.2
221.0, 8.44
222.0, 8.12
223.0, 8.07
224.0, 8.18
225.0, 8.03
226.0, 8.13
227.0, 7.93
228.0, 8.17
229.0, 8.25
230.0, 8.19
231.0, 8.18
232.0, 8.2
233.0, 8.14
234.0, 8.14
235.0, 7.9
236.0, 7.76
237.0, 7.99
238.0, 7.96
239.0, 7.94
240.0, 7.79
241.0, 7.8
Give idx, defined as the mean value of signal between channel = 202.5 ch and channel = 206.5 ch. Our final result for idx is 8.78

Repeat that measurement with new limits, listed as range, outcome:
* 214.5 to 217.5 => 8.29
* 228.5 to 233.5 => 8.19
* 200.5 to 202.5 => 8.8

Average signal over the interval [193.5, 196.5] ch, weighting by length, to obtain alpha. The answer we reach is 8.63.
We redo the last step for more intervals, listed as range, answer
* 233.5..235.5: 8.02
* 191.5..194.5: 8.5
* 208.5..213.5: 8.43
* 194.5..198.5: 8.68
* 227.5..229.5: 8.21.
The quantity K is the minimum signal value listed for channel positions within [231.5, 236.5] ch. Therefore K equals 7.76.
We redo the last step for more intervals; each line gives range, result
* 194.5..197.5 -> 8.67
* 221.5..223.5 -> 8.07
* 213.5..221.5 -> 8.14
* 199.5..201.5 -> 8.83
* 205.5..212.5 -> 8.25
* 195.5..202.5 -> 8.66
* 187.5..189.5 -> 8.49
